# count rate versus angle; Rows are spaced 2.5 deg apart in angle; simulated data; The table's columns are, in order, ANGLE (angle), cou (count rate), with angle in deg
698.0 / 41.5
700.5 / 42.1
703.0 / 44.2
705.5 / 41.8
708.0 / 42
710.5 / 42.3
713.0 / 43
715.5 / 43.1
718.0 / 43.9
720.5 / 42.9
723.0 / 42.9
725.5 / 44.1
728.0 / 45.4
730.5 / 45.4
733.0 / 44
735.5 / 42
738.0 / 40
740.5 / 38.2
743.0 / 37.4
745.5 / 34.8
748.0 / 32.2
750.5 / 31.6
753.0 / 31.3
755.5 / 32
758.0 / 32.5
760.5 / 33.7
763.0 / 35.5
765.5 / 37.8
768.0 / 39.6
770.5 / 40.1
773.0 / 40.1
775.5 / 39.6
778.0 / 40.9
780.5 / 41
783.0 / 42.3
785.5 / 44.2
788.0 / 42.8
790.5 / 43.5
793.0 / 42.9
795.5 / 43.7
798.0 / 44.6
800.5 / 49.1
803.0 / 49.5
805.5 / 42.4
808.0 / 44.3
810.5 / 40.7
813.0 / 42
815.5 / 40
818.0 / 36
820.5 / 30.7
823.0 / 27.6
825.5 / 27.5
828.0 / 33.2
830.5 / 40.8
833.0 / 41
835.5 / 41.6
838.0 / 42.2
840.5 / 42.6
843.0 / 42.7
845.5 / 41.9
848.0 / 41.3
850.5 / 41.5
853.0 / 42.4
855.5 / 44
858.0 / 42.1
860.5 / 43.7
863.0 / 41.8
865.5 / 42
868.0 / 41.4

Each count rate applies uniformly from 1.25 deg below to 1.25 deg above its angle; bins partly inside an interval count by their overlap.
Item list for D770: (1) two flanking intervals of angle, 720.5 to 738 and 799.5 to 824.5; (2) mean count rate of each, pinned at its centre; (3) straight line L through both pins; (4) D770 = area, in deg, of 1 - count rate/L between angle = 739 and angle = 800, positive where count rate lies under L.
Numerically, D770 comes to 4.68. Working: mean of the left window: 43.6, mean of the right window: 40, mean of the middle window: 38.6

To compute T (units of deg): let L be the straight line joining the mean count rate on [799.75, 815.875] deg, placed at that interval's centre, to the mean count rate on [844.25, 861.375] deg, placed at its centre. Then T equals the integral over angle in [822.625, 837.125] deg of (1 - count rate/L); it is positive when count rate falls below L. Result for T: 2.4 deg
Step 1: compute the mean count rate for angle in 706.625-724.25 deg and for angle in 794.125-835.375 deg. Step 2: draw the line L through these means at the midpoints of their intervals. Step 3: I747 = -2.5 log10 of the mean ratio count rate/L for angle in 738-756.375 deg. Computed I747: 0.21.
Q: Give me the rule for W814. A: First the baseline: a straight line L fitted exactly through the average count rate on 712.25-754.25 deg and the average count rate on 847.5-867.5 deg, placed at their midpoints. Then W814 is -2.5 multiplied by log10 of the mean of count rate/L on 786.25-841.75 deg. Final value 0.03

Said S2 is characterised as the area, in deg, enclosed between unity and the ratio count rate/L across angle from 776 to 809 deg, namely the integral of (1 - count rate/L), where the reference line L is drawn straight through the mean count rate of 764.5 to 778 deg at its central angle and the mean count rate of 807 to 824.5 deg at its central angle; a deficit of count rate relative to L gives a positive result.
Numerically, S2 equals -4.7 deg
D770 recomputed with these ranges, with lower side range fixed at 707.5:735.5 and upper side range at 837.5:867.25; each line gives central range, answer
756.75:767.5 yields 2.0 deg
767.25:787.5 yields 0.9 deg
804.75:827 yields 3.2 deg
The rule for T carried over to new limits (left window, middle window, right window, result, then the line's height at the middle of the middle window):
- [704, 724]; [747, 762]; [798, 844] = 3.4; 41.6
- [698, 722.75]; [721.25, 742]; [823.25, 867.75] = -0.1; 42.4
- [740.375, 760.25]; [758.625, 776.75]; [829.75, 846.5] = -1.4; 35.2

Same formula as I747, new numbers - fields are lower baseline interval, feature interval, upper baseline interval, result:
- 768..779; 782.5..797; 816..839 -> -0.12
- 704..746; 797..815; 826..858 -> -0.08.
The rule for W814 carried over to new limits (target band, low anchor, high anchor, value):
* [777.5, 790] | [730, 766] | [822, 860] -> -0.13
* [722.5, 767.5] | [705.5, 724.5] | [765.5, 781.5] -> 0.10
